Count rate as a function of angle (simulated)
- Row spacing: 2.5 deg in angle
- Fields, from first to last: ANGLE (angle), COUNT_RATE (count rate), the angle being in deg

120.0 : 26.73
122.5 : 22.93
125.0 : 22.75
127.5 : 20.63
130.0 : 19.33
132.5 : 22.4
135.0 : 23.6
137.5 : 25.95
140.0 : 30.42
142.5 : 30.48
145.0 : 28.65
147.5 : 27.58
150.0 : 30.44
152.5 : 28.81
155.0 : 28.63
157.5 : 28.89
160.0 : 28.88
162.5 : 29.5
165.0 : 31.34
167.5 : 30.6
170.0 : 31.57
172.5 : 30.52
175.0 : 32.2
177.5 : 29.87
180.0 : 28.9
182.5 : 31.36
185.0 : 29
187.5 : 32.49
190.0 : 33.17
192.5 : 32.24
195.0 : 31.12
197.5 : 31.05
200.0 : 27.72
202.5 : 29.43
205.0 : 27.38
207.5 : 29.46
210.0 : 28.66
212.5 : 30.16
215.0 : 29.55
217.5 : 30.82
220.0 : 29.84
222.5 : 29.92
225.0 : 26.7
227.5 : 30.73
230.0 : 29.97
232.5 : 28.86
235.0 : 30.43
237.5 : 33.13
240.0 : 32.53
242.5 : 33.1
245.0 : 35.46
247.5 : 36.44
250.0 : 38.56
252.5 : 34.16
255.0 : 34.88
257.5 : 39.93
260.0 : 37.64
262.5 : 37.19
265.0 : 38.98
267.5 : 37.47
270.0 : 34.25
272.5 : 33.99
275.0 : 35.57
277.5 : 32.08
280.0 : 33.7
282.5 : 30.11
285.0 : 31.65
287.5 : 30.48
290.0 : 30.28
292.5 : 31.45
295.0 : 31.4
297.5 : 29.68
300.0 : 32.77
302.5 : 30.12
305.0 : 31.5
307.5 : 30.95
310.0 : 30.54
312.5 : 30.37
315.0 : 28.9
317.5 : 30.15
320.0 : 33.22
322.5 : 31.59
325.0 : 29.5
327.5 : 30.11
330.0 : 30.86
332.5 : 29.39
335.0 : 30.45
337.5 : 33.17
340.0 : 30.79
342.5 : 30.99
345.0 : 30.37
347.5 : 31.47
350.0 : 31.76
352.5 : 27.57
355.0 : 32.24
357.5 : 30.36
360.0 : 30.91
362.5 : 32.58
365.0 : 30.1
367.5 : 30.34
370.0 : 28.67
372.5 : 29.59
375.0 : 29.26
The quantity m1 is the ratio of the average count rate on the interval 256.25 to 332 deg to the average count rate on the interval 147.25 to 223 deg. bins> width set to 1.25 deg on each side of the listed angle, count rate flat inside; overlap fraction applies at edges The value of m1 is 1.08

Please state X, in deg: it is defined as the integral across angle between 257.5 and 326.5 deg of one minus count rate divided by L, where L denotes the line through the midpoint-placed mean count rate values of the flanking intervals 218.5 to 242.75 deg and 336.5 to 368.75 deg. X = -4.2 deg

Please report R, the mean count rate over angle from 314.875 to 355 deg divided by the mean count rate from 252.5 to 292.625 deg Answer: 0.89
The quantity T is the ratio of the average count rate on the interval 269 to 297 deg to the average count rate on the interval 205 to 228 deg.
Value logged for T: 1.10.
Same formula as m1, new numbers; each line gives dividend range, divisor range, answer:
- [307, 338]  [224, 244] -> 1.00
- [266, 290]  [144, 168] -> 1.13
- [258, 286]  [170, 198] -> 1.12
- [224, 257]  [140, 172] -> 1.11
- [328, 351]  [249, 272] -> 0.84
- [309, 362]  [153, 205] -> 1.01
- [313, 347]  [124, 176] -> 1.11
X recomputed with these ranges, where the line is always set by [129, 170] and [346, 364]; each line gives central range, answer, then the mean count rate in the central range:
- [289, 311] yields -0.6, 31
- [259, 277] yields -4.0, 36.2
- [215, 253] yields -3.5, 31.9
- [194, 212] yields -0.3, 29.3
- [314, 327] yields -0.1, 30.7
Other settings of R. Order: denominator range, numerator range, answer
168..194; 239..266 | 1.17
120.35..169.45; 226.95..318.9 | 1.22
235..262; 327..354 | 0.87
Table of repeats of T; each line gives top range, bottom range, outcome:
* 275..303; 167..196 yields 1.01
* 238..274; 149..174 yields 1.20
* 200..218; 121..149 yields 1.17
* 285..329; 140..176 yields 1.03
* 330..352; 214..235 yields 1.04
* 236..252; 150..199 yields 1.14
